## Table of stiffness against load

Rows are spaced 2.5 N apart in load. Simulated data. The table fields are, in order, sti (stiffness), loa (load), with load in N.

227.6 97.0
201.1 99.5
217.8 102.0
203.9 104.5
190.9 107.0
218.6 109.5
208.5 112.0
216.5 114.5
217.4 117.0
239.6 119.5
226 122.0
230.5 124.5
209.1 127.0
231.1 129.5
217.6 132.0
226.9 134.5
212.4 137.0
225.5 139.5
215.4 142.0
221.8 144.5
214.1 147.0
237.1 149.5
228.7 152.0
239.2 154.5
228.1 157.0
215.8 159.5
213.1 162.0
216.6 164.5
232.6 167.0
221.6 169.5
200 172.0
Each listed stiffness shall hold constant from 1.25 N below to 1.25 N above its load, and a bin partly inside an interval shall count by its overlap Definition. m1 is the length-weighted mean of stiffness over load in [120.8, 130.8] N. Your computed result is 224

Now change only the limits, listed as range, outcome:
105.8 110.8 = 205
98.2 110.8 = 207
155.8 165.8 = 218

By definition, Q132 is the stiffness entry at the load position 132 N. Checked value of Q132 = 217.6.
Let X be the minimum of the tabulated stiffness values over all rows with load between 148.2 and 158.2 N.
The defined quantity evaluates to 228.1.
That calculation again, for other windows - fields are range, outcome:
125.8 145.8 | 209.1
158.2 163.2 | 213.1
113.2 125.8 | 216.5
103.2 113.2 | 190.9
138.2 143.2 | 215.4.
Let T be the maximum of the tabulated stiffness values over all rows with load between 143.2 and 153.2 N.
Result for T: 237.1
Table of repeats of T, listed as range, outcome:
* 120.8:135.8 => 231.1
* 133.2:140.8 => 226.9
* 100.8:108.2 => 217.8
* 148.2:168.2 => 239.2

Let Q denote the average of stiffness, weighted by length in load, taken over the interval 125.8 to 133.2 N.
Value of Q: 219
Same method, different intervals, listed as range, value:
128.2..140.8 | 223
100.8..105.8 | 211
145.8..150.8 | 226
